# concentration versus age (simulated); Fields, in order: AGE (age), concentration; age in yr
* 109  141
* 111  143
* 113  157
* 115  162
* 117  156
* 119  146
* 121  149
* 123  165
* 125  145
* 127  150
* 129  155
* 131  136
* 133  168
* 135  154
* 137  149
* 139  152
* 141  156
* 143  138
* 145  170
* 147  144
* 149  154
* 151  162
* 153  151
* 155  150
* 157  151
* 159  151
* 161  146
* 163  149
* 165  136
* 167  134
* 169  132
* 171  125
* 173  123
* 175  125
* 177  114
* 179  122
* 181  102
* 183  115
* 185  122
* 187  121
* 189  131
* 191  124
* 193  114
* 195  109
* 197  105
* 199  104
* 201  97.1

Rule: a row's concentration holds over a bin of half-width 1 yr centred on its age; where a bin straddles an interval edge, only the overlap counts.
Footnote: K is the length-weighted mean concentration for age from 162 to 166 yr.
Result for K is 142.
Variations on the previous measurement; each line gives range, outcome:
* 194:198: 107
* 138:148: 152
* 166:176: 128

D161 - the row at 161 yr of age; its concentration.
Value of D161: 146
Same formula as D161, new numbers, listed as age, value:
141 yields 156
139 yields 152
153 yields 151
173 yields 123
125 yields 145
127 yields 150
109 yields 141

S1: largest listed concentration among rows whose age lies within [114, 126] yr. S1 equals 165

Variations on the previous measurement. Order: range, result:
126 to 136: 168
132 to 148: 170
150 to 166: 162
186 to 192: 131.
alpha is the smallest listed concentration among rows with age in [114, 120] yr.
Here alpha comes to 146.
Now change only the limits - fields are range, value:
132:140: 149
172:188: 102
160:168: 134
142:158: 138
